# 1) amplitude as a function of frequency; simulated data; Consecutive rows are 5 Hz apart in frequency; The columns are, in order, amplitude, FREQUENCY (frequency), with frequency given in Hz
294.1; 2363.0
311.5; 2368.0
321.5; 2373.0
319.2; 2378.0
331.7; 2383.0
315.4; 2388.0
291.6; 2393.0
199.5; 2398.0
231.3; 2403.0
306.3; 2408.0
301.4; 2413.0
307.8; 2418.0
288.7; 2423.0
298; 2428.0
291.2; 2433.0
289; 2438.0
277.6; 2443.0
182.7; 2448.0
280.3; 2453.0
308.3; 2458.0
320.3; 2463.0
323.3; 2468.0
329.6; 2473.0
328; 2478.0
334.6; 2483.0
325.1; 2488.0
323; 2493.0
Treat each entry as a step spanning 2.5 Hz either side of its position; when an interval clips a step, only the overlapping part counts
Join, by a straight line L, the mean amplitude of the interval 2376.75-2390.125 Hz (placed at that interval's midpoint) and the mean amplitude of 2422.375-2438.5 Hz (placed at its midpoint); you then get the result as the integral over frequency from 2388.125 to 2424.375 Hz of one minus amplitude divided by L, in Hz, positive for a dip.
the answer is 3.5 Hz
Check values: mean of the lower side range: 323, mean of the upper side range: 292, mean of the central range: 277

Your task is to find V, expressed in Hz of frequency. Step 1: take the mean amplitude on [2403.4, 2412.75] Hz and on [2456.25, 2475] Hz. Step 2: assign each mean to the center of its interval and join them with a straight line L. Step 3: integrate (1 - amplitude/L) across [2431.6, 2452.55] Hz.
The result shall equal 3.2 Hz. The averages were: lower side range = 288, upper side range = 321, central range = 260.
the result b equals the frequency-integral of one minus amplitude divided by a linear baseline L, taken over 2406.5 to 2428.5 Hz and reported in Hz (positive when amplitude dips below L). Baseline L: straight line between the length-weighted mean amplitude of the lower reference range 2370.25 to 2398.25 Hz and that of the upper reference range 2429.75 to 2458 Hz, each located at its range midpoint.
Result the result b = -1.2 Hz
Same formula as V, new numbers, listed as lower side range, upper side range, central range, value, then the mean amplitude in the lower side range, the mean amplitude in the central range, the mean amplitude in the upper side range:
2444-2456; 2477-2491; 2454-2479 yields -3.20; 240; 319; 329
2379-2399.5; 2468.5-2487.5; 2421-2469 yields 4.64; 291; 285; 329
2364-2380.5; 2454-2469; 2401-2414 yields 1.46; 315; 279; 313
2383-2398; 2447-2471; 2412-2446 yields -0.11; 291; 291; 290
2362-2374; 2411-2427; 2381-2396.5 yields 0.01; 309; 305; 299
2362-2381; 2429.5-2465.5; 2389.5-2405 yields 2.88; 313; 246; 279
